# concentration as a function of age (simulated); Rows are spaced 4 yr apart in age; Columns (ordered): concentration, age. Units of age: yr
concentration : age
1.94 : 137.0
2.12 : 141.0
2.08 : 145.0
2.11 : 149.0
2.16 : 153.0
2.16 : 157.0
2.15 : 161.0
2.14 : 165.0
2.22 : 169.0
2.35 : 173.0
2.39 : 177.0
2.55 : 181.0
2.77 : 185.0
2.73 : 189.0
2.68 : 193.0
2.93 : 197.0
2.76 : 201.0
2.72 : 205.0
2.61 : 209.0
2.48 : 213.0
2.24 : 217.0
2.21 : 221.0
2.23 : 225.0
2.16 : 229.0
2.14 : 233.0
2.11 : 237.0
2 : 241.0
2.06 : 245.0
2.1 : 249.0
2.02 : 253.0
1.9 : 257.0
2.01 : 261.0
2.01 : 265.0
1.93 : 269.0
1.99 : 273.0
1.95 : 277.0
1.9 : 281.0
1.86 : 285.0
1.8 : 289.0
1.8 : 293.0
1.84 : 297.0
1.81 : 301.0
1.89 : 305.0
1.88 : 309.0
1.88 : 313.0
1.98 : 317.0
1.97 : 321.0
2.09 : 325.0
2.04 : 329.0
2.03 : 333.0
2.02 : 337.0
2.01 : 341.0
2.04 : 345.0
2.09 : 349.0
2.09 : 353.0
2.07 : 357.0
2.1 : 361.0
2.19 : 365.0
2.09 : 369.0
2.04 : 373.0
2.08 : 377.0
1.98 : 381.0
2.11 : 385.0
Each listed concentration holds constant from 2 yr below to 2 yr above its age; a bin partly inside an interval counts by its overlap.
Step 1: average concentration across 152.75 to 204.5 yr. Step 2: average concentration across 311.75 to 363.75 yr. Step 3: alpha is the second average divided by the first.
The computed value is 0.82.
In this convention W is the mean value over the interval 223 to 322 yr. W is 1.97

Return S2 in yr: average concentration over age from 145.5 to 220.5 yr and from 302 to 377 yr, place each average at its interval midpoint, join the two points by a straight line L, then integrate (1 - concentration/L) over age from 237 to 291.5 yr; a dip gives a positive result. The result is 6.33 yr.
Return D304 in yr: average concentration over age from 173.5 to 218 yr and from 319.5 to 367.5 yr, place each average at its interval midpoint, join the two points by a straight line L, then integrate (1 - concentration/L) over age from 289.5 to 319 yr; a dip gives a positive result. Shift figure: 4.6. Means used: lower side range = 2.62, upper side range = 2.06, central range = 1.87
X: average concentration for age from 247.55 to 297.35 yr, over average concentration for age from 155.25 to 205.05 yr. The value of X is 0.77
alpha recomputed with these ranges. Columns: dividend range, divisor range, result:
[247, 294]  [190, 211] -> 0.71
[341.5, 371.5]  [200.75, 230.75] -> 0.87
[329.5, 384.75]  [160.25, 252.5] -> 0.87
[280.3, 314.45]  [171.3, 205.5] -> 0.70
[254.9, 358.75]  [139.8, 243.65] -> 0.83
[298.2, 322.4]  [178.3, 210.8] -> 0.70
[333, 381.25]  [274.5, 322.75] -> 1.10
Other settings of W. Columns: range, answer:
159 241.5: 2.42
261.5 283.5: 1.96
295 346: 1.96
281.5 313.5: 1.85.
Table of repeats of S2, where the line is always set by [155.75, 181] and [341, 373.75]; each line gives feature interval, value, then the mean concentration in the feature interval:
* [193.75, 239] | -4.2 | 2.42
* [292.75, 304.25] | 1.7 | 1.83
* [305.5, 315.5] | 1.1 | 1.89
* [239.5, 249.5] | 0.6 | 2.05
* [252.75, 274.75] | 2.0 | 1.97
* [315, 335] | 0.9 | 2.02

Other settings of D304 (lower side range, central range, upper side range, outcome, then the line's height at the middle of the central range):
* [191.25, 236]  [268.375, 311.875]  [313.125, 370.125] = 6.7 yr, 2.22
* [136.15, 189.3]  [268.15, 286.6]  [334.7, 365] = 1.9 yr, 2.15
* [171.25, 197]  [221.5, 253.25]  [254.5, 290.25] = 1.3 yr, 2.2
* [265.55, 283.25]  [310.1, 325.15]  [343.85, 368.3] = 0.5 yr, 2.03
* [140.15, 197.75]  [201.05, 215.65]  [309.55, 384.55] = -2.0 yr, 2.29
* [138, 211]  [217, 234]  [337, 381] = 0.9 yr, 2.32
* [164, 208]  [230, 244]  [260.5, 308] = 0.9 yr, 2.22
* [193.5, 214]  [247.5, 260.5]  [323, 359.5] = 2.5 yr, 2.47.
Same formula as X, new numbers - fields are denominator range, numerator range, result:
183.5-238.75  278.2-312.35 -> 0.75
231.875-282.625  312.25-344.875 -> 1.00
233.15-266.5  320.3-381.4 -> 1.01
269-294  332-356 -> 1.08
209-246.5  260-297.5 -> 0.87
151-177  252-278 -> 0.89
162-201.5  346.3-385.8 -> 0.82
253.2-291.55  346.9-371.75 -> 1.09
